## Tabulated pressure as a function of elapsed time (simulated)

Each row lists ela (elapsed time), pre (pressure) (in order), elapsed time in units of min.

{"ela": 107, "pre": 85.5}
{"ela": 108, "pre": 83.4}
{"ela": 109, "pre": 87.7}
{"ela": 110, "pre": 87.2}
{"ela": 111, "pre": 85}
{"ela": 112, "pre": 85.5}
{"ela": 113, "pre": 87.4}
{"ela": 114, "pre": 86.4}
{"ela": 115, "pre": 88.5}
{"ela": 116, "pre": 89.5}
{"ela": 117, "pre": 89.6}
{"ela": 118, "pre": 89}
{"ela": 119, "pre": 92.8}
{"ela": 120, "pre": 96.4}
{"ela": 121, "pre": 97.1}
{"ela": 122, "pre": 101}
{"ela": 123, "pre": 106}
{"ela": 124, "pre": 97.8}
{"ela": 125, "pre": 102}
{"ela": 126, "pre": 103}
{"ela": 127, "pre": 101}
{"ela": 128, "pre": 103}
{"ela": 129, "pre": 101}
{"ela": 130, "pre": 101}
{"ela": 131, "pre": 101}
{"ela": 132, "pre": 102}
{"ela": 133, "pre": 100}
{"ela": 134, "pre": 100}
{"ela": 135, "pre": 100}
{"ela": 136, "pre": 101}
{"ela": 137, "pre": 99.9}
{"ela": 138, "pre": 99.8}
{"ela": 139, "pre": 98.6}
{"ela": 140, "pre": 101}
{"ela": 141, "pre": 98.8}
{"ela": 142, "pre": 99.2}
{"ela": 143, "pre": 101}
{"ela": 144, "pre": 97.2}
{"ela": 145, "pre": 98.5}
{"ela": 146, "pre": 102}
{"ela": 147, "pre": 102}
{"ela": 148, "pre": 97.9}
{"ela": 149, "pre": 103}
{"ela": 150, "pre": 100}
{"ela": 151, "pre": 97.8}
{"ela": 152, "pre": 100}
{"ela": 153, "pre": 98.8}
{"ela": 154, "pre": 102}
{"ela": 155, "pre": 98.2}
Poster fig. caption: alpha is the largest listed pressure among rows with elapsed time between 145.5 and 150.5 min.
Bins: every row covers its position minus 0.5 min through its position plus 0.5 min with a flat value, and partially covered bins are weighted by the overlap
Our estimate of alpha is 103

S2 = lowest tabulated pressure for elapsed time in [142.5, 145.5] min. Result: 97.2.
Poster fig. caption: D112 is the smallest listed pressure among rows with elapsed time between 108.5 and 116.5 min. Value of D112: 85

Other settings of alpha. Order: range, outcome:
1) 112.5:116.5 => 89.5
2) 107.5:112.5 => 87.7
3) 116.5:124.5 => 106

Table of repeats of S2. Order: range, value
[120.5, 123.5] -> 97.1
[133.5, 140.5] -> 98.6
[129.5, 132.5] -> 101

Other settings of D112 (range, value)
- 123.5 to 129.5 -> 97.8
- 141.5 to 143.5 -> 99.2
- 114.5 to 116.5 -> 88.5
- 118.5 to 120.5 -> 92.8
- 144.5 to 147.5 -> 98.5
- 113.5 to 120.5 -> 86.4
